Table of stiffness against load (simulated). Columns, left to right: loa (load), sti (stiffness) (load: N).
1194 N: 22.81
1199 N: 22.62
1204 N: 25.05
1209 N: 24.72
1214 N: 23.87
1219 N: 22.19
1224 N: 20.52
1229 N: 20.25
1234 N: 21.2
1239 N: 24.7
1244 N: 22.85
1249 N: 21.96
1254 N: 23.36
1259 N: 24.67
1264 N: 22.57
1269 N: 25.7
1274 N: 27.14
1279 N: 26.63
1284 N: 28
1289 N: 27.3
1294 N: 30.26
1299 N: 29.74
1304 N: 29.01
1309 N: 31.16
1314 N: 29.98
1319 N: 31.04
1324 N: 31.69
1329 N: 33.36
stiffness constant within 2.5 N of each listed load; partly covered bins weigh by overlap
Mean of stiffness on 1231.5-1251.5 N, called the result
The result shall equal 22.7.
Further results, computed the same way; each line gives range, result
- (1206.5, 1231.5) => 22.3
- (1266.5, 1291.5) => 27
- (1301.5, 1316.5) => 30.1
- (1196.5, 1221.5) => 23.7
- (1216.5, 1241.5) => 21.8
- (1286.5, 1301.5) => 29.1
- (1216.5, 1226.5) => 21.4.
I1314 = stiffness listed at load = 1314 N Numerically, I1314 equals 29.98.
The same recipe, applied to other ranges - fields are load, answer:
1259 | 24.67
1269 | 25.7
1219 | 22.19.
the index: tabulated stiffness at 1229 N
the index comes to 20.25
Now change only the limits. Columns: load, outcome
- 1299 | 29.74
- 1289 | 27.3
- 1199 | 22.62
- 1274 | 27.14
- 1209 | 24.72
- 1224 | 20.52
